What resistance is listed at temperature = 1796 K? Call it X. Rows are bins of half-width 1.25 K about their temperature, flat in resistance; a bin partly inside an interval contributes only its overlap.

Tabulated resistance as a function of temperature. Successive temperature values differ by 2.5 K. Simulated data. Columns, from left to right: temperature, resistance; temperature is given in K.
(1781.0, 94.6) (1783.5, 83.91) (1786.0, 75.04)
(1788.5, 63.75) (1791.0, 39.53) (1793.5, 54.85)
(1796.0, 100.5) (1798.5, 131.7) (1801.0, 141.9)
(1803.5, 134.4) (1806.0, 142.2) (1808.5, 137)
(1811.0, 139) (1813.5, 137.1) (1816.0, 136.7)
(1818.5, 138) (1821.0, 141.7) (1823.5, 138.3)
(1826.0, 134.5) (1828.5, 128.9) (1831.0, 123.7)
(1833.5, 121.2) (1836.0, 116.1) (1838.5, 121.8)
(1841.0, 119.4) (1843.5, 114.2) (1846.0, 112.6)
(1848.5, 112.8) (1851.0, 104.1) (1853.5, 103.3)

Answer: 100.5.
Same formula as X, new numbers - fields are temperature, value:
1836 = 116.1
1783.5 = 83.91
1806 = 142.2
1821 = 141.7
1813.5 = 137.1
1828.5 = 128.9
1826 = 134.5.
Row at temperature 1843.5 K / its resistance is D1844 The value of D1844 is 114.2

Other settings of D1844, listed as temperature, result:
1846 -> 112.6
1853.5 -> 103.3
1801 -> 141.9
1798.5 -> 131.7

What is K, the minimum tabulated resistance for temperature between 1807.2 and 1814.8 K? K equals 137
